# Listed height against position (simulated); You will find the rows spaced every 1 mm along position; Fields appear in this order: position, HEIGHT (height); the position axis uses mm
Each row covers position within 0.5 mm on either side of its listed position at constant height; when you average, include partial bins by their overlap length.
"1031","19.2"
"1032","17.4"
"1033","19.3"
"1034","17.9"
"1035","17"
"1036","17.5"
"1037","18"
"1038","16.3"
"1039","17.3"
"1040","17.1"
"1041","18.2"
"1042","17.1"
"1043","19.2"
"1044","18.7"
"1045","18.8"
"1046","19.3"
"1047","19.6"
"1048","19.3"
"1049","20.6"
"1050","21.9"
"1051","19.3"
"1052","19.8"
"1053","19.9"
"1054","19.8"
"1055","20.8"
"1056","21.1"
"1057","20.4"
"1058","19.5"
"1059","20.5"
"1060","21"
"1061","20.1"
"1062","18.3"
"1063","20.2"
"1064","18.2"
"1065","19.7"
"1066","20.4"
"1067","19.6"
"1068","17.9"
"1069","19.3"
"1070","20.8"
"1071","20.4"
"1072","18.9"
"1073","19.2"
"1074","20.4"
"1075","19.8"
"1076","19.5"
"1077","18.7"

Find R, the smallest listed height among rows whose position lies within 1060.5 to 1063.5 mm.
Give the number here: 18.3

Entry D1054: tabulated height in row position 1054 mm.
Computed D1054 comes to 19.8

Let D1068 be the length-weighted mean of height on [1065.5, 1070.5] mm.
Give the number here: 19.6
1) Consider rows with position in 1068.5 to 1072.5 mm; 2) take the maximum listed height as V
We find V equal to 20.8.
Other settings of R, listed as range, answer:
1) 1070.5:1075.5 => 18.9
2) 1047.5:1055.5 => 19.3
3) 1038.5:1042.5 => 17.1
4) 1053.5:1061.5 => 19.5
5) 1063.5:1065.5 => 18.2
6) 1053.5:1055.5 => 19.8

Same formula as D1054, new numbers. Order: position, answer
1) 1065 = 19.7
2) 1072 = 18.9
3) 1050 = 21.9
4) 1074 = 20.4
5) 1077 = 18.7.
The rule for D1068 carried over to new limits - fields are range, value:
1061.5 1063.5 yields 19.2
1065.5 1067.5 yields 20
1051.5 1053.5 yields 19.9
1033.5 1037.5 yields 17.6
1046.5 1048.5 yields 19.5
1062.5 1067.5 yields 19.6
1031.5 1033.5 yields 18.4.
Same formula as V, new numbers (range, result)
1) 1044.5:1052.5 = 21.9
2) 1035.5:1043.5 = 19.2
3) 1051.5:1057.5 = 21.1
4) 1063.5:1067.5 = 20.4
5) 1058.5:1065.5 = 21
